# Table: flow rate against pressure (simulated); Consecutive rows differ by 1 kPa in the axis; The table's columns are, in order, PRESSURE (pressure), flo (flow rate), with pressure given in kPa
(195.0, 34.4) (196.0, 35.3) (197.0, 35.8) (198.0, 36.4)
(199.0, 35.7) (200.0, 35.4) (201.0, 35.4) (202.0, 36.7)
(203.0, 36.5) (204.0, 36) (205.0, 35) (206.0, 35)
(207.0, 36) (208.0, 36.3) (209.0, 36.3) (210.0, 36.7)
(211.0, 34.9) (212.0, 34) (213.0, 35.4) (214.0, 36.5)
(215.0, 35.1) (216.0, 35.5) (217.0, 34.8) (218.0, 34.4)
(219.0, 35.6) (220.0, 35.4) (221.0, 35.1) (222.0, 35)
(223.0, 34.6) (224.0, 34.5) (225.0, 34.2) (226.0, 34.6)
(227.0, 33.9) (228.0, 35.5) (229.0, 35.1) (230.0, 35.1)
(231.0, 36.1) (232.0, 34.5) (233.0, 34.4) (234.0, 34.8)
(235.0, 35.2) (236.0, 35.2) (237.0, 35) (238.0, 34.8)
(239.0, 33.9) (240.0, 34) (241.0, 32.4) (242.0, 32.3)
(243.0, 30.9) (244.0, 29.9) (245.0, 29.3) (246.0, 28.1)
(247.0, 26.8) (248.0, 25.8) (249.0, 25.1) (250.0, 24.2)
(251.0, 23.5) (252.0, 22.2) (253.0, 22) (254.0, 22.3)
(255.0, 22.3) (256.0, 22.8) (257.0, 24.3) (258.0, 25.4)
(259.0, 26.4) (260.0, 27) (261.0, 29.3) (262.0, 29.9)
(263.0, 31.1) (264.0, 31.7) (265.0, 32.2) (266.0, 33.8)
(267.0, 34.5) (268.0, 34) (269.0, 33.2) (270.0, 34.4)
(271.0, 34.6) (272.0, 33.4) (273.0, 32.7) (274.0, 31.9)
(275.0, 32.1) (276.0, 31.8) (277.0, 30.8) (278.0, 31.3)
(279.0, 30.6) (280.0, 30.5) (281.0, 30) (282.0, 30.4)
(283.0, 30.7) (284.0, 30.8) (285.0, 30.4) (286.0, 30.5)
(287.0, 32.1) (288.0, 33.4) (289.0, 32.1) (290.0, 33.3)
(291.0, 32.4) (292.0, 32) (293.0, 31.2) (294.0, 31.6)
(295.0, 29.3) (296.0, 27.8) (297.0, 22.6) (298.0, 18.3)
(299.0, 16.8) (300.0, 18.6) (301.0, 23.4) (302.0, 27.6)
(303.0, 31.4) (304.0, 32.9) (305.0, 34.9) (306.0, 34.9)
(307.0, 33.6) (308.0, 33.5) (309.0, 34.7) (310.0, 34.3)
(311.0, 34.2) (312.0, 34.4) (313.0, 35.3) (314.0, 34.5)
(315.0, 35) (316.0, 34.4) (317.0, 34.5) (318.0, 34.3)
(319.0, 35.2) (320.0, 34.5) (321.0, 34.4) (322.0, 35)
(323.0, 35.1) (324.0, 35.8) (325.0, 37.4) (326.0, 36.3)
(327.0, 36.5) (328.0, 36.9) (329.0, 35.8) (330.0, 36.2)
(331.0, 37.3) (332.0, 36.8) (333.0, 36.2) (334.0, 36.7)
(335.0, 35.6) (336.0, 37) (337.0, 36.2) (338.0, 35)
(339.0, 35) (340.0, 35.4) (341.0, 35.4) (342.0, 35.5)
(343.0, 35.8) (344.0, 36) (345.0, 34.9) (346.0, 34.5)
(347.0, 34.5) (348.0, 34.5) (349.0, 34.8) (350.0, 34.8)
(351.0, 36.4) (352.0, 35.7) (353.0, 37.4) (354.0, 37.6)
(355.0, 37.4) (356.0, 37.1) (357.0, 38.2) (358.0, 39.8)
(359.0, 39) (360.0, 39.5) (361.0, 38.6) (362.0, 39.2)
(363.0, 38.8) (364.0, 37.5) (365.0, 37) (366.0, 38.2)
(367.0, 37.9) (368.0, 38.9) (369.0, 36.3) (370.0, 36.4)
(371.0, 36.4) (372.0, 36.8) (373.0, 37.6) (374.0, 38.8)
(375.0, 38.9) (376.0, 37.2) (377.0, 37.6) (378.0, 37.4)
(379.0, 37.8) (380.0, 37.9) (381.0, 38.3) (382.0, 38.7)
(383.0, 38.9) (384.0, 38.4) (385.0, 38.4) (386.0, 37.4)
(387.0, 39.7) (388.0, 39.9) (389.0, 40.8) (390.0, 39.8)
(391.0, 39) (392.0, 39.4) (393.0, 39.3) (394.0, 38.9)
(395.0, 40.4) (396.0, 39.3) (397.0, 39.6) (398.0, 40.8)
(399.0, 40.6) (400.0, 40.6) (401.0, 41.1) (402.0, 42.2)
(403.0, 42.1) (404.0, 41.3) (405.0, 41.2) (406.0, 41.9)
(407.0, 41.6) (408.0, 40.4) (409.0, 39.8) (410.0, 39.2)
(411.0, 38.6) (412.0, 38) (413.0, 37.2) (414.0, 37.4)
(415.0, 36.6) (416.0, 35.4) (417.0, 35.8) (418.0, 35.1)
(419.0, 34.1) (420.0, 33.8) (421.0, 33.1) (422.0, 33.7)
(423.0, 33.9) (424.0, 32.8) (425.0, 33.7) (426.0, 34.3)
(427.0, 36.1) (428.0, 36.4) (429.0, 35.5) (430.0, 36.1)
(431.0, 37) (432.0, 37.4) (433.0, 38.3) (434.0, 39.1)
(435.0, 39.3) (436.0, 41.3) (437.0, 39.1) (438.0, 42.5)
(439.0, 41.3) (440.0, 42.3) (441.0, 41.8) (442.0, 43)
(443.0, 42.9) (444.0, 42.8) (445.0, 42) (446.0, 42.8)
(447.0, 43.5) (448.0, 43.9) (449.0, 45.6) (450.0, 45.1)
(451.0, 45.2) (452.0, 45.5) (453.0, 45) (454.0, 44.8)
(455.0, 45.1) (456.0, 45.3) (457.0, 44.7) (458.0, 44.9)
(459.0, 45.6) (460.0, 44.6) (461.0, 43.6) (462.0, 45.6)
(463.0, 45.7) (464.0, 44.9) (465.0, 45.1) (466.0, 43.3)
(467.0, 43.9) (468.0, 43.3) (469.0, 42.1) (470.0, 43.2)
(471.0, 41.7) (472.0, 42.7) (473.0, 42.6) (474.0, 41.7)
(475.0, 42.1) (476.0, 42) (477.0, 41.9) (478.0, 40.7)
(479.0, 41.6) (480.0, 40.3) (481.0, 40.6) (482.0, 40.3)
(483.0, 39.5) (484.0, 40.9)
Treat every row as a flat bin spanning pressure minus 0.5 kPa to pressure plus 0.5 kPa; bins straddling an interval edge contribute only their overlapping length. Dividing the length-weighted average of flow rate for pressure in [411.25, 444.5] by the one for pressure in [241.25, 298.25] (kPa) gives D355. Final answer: 1.3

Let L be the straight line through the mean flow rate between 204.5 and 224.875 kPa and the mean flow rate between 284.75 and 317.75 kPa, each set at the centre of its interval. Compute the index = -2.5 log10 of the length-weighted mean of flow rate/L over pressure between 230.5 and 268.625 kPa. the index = 0.13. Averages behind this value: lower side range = 35.3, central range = 29.7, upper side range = 30.8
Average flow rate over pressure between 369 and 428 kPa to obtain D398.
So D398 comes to 38.1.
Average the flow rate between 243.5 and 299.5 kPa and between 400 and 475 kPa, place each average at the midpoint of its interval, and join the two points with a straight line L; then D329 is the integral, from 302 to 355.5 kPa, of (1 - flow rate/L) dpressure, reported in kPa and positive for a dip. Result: -3.6 kPa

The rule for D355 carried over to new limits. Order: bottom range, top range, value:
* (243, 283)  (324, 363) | 1.26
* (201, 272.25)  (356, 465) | 1.23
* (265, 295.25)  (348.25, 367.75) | 1.17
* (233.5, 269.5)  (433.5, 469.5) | 1.48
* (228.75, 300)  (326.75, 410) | 1.26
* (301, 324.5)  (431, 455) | 1.25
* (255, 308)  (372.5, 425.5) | 1.28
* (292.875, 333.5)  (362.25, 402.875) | 1.19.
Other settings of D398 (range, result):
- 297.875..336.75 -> 33.5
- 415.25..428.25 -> 34.5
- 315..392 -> 36.9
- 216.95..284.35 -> 31.2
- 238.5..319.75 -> 30.2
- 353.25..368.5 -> 38.3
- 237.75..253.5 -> 28.3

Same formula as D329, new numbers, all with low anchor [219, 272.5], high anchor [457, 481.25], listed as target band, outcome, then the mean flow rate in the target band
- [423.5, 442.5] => 1.3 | 38.3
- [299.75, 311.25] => 1.0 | 31.4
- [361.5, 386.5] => 0.1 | 37.9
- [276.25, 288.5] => 0.8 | 31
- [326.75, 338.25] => -0.2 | 36.4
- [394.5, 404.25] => -0.3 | 40.8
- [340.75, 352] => 0.4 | 35.2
